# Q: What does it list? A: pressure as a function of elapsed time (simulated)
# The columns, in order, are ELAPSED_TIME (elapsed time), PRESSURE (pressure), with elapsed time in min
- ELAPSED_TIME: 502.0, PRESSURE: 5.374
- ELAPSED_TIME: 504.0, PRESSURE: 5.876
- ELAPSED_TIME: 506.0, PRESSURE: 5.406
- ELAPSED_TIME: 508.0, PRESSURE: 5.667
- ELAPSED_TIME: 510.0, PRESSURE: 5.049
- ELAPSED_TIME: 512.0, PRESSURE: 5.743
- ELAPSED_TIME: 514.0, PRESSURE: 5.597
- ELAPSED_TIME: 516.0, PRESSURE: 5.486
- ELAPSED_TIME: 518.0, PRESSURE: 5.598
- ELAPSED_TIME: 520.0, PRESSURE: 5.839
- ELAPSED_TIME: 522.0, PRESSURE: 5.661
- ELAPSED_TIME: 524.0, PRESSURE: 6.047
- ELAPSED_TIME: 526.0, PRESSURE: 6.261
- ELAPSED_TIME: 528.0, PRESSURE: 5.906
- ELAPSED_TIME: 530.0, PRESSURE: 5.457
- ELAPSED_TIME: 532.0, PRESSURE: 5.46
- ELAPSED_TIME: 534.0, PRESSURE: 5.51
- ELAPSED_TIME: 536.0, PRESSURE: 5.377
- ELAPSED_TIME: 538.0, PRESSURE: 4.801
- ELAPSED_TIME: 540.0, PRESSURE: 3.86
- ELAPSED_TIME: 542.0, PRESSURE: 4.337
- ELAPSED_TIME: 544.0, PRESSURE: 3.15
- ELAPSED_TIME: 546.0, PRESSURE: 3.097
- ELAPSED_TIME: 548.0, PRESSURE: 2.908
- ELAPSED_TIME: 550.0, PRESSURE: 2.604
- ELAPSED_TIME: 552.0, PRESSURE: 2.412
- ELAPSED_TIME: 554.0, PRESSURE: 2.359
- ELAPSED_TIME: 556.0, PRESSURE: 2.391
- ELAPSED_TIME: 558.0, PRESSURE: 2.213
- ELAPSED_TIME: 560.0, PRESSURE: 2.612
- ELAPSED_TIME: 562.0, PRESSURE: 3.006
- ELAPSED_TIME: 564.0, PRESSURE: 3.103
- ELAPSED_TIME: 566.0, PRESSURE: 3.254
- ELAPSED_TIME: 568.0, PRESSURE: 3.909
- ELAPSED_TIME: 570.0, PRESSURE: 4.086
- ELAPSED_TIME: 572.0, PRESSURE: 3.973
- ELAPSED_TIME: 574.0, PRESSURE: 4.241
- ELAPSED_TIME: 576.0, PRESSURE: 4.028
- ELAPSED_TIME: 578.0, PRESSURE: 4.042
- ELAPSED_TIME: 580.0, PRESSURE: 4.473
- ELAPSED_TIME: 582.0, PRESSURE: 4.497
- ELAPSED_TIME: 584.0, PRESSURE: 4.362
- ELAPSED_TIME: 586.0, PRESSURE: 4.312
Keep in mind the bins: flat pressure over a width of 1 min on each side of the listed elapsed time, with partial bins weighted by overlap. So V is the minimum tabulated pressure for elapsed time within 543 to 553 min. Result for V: 2.412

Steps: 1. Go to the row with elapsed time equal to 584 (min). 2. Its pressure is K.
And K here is 4.362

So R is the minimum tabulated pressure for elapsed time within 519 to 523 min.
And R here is 5.661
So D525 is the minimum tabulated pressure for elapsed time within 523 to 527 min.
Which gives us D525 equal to 6.047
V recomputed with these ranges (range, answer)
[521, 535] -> 5.457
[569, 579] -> 3.973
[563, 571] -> 3.103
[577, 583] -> 4.042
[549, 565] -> 2.213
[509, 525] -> 5.049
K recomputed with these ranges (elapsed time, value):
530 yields 5.457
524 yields 6.047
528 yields 5.906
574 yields 4.241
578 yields 4.042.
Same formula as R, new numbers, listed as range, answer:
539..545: 3.15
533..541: 3.86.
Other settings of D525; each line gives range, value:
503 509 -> 5.406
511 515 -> 5.597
